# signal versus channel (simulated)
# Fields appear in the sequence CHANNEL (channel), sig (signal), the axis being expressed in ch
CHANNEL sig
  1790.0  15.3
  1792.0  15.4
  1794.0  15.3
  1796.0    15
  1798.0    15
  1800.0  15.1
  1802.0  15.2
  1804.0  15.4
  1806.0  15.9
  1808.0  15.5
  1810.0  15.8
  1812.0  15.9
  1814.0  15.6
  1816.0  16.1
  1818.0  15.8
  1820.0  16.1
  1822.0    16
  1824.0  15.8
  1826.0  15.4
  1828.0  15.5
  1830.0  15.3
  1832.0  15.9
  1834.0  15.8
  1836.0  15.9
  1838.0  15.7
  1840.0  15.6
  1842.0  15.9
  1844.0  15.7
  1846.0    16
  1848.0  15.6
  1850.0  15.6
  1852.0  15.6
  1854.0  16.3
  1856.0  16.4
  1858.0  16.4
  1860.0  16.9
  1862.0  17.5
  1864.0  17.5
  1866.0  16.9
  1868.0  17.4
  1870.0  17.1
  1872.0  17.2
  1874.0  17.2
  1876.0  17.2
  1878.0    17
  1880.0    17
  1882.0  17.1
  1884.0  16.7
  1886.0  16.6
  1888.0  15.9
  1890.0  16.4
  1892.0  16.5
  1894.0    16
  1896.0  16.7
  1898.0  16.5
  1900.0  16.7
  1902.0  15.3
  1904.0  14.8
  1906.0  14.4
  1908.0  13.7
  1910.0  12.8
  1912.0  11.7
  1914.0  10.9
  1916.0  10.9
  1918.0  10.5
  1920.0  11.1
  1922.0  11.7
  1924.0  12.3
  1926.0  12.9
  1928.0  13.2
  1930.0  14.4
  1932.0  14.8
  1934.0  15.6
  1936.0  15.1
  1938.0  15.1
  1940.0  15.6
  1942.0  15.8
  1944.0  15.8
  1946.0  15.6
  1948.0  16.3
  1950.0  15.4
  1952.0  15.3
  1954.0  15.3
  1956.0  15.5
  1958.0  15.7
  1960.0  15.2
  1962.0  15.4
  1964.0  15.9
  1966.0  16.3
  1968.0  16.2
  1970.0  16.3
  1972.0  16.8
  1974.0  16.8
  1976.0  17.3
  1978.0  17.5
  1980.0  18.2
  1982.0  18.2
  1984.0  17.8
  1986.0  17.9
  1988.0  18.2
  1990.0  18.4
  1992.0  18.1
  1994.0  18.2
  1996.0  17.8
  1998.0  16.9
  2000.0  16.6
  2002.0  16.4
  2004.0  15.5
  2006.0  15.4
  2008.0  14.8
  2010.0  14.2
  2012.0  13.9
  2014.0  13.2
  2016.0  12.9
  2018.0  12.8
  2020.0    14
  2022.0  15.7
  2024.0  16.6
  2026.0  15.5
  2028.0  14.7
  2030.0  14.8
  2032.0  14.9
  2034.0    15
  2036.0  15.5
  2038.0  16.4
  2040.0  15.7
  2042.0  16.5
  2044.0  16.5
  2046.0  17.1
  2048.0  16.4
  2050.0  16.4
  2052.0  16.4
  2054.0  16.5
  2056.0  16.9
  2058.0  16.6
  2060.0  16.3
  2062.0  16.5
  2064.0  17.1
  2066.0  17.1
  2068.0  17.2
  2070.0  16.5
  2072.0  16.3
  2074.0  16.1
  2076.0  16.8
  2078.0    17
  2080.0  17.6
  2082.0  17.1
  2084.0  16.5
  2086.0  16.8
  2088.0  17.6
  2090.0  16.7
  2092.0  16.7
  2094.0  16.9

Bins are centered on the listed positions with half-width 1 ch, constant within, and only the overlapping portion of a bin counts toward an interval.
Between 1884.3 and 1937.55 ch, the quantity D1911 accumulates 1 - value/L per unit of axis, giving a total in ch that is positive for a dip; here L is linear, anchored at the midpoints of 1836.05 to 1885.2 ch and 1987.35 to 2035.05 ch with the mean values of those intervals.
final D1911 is 6.8 ch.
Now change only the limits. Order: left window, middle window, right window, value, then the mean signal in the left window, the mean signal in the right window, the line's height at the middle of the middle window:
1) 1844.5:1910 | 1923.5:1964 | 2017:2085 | 2.9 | 16.3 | 16.1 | 16.3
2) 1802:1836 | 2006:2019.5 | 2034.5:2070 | 2.1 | 15.7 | 16.5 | 16.4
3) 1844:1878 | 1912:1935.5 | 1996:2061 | 5.3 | 16.7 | 15.6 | 16.2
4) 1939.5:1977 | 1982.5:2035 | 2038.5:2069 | 1.5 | 15.9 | 16.6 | 16.3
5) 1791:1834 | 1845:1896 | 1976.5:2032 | -3.0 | 15.6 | 16.1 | 15.7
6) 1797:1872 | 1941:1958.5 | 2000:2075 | 0.2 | 16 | 15.7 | 15.8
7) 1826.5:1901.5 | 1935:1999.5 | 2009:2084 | -1.9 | 16.4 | 15.9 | 16.1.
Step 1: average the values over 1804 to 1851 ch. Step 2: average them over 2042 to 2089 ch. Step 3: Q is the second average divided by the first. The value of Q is 1.06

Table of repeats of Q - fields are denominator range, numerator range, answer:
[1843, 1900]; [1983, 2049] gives 0.96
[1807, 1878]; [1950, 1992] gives 1.03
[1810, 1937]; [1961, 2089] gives 1.06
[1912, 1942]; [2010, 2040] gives 1.12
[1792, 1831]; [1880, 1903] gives 1.06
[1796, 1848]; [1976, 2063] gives 1.03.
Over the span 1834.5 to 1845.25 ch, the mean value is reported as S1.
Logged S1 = 15.8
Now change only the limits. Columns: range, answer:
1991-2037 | 15.4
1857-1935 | 15.2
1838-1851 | 15.7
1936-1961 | 15.5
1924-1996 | 16.1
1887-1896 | 16.3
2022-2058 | 16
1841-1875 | 16.5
